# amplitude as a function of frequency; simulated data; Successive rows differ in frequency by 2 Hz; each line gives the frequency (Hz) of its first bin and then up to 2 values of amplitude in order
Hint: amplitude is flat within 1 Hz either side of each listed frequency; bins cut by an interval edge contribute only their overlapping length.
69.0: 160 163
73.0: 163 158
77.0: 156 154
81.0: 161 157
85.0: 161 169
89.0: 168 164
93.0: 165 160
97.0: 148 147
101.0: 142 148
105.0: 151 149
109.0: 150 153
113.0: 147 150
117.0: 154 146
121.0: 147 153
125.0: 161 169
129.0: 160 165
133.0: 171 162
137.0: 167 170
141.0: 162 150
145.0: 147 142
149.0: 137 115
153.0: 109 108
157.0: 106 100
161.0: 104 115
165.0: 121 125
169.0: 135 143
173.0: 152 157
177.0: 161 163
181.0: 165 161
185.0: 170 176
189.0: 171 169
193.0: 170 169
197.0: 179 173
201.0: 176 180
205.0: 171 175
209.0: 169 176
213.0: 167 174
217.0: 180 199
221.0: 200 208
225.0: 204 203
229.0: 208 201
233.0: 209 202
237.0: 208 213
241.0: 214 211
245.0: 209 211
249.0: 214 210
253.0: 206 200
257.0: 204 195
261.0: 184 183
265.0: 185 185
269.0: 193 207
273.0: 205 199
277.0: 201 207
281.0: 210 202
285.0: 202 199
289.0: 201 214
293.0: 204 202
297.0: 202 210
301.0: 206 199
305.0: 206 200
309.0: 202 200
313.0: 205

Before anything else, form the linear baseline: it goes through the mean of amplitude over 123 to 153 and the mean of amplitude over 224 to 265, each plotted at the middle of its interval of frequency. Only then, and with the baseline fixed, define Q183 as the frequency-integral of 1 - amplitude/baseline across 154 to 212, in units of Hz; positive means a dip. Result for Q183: 7.5 Hz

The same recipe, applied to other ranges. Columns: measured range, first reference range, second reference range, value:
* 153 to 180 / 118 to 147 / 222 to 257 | 7.0 Hz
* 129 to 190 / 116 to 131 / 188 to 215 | 7.2 Hz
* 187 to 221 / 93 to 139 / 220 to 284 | 1.9 Hz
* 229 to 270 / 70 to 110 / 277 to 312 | -1.8 Hz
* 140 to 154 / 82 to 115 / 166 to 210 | 2.0 Hz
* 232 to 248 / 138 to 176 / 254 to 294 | -2.7 Hz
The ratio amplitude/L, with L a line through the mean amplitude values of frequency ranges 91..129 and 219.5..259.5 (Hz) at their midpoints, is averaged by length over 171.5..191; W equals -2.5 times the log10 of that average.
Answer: 0.12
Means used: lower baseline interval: 153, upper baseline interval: 207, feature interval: 164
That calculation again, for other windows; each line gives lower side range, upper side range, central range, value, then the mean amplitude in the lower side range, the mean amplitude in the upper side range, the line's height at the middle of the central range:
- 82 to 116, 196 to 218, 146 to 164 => 0.39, 155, 175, 165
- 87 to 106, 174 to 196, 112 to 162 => 0.12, 156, 167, 161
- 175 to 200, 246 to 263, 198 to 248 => -0.04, 168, 202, 186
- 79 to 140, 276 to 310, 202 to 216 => 0.06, 157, 204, 183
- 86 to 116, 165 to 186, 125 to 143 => -0.08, 154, 152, 153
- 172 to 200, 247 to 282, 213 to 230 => -0.08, 167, 200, 182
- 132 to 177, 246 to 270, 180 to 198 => -0.09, 137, 198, 157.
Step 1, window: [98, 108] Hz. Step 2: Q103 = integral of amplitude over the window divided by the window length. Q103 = 147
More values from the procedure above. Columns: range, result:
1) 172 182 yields 160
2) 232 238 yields 206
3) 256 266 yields 190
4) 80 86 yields 160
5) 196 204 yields 177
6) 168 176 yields 147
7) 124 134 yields 165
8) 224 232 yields 204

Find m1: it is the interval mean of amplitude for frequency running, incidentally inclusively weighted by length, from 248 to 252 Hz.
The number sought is 212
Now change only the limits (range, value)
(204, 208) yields 173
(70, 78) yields 160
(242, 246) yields 210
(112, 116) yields 148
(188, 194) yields 170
